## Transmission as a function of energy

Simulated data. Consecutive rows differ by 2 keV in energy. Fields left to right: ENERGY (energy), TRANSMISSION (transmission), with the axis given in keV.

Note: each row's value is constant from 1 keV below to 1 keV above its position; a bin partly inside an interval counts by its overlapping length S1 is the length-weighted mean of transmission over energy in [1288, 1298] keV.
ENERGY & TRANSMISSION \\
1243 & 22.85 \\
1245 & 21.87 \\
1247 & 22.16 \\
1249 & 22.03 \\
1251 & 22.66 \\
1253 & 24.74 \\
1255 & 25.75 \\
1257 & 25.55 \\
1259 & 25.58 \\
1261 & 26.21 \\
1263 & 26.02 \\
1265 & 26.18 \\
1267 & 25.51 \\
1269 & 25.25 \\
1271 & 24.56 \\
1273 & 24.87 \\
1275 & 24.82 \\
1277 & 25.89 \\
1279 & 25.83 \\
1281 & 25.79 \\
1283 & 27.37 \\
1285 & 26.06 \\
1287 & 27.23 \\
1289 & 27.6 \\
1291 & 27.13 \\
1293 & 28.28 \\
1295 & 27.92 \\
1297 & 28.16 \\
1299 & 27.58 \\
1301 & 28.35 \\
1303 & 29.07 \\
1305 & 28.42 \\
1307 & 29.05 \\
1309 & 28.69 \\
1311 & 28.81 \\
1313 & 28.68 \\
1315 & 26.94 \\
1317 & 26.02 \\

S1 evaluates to 27.8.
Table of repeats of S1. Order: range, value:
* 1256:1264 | 25.8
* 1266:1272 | 25.1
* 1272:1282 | 25.4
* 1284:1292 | 27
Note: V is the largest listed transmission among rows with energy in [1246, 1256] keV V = 25.75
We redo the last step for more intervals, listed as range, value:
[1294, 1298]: 28.16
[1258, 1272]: 26.21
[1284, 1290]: 27.6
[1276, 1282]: 25.89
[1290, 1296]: 28.28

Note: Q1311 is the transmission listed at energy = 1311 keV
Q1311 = 28.81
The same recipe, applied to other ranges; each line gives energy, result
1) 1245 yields 21.87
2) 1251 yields 22.66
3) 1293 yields 28.28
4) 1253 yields 24.74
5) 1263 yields 26.02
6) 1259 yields 25.58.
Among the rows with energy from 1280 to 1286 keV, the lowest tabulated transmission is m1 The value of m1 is 25.79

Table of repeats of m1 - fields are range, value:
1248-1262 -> 22.03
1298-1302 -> 27.58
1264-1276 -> 24.56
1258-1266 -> 25.58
